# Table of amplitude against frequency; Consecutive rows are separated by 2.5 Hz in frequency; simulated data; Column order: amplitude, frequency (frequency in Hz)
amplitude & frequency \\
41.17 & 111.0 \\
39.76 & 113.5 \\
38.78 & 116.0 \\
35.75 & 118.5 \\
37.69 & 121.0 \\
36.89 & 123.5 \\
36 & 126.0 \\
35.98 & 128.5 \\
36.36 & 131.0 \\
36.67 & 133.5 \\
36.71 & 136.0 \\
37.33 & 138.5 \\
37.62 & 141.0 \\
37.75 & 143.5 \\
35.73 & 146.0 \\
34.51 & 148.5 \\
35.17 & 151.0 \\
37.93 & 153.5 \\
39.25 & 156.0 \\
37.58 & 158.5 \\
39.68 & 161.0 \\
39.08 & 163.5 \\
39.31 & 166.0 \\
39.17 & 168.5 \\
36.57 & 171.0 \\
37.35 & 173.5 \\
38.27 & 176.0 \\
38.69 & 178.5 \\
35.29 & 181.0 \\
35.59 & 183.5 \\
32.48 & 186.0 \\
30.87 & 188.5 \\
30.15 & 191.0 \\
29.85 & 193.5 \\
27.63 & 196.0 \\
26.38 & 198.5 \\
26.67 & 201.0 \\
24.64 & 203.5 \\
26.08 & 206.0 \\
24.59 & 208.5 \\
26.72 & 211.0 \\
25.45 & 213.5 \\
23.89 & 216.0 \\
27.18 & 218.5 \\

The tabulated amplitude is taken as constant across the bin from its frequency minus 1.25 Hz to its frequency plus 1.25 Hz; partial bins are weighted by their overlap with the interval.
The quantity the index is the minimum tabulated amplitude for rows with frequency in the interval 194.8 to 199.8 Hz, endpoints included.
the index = 26.38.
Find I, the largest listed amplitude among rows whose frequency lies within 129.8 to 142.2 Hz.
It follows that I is 37.62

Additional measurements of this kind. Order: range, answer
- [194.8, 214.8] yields 27.63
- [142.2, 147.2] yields 37.75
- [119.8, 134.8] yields 37.69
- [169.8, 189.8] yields 38.69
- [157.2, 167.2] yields 39.68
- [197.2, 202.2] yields 26.67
